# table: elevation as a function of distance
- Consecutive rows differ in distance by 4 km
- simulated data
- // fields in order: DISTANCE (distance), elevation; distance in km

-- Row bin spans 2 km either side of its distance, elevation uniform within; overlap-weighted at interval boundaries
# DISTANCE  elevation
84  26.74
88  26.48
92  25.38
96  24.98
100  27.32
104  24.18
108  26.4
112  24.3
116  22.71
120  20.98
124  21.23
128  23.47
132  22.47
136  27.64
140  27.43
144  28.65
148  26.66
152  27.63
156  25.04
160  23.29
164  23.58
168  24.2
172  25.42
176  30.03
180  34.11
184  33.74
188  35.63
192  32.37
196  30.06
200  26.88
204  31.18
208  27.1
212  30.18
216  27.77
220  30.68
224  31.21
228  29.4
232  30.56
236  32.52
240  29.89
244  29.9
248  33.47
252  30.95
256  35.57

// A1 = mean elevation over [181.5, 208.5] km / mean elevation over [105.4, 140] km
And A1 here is 1.3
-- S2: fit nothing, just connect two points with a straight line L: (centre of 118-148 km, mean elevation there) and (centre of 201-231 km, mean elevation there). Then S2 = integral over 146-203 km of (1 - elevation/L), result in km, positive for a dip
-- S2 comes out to -2.8 km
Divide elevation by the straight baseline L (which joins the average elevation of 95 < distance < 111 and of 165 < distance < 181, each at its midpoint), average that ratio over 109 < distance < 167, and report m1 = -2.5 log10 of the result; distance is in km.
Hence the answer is 0.09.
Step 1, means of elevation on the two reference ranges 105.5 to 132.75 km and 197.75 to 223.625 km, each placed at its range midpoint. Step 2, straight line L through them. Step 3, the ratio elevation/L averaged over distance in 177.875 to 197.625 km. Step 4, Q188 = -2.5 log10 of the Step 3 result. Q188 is -0.20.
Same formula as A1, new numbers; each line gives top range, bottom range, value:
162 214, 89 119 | 1.19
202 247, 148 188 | 1.08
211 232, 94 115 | 1.18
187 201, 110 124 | 1.39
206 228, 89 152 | 1.17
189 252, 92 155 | 1.21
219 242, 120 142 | 1.27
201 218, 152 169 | 1.18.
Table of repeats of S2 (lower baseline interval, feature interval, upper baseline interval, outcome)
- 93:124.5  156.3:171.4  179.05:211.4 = 2.46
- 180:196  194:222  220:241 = 2.66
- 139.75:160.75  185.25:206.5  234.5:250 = -1.67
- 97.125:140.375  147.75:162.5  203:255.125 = 0.46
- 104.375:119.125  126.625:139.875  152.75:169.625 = -0.42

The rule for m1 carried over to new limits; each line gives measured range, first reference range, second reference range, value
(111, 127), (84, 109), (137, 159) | 0.18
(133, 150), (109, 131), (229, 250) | -0.13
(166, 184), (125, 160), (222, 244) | -0.06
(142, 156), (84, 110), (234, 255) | 0.02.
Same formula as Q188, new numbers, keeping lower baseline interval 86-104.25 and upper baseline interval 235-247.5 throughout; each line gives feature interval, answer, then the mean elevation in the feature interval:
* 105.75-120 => 0.106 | 24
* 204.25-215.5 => 0.034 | 28.9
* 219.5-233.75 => 0.000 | 30.4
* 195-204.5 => 0.018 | 29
